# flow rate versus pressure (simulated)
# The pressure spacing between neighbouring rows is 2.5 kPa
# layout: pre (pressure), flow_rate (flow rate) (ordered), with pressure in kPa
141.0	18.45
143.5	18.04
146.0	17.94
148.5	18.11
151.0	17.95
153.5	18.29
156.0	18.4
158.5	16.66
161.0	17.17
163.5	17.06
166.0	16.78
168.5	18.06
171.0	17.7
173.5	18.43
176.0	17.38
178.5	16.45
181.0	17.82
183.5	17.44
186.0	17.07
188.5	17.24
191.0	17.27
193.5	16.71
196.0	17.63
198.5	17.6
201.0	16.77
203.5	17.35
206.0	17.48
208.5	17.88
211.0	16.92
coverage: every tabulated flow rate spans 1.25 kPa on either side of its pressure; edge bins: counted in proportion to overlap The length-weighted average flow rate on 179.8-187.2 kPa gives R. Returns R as 17.4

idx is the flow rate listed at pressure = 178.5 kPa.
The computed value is 16.45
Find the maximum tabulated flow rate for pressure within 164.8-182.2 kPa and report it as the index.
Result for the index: 18.43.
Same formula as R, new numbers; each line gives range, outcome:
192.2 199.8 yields 17.3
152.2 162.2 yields 17.6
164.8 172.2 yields 17.5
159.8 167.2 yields 17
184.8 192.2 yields 17.2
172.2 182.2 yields 17.5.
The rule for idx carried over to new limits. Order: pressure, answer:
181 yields 17.82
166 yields 16.78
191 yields 17.27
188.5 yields 17.24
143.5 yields 18.04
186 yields 17.07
